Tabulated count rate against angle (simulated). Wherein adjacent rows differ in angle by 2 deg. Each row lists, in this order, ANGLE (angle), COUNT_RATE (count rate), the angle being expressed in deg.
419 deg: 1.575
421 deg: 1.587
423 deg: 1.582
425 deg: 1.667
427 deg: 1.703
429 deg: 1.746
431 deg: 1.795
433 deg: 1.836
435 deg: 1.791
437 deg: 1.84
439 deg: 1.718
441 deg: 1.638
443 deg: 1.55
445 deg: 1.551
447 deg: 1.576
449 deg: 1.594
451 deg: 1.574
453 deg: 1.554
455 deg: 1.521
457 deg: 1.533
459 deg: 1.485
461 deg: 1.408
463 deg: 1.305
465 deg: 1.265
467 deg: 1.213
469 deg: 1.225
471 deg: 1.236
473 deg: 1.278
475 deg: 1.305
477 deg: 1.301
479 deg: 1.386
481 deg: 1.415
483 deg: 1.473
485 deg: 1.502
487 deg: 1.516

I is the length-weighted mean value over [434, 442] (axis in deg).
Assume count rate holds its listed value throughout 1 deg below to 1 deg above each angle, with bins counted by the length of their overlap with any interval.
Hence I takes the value 1.75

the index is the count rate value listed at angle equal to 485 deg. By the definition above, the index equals 1.502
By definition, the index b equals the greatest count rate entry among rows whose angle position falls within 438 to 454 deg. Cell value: 1.718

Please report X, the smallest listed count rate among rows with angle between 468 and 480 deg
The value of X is 1.225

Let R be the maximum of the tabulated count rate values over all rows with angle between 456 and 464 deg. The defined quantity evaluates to 1.533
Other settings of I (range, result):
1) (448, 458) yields 1.56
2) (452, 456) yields 1.54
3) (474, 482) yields 1.35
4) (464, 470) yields 1.23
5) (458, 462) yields 1.45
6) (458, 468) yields 1.34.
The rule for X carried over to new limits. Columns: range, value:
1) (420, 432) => 1.582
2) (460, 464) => 1.305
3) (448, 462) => 1.408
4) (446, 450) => 1.576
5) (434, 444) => 1.55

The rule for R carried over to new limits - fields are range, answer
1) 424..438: 1.84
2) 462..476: 1.305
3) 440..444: 1.638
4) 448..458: 1.594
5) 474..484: 1.473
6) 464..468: 1.265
